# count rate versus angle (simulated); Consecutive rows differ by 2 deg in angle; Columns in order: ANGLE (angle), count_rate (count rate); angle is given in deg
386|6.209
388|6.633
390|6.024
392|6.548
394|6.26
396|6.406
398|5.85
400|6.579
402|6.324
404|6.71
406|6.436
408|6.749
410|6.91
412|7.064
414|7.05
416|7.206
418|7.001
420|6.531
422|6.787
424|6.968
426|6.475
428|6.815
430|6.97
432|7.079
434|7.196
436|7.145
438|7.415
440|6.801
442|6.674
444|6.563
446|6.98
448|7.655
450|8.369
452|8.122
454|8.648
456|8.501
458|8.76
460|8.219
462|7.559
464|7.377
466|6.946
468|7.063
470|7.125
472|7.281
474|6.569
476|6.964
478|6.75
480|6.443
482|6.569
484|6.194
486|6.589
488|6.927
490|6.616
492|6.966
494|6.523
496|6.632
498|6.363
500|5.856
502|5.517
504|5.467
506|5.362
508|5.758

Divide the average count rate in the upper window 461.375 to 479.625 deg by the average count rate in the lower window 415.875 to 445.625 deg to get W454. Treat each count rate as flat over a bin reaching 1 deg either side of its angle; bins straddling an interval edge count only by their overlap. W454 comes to 1.02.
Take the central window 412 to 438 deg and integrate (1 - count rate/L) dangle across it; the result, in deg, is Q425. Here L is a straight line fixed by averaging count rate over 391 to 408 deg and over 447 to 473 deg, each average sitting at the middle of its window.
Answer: 0.2 deg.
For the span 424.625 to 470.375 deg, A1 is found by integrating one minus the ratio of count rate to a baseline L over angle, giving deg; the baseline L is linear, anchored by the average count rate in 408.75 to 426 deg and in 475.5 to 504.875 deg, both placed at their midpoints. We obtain -4.8 deg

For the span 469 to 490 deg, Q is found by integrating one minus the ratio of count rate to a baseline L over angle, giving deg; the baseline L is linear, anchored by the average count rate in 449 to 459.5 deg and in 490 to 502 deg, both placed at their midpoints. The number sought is 1.4 deg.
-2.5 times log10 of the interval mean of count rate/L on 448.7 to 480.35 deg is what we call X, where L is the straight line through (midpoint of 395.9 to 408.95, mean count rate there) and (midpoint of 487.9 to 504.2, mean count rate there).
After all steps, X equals -0.19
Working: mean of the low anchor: 6.44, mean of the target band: 7.57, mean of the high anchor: 6.33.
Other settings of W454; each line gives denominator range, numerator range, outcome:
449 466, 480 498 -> 0.81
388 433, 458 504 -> 1.02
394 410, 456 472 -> 1.18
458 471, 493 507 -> 0.80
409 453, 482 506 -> 0.89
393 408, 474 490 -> 1.04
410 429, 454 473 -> 1.12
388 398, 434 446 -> 1.10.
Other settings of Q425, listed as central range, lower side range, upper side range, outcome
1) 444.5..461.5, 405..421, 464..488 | -3.2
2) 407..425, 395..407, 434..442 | -0.7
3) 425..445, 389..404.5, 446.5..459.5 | 1.9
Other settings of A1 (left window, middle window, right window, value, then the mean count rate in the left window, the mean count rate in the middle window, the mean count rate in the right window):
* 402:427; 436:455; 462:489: -1.7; 6.8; 7.45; 6.86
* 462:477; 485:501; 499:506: -1.5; 7.08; 6.56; 5.58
